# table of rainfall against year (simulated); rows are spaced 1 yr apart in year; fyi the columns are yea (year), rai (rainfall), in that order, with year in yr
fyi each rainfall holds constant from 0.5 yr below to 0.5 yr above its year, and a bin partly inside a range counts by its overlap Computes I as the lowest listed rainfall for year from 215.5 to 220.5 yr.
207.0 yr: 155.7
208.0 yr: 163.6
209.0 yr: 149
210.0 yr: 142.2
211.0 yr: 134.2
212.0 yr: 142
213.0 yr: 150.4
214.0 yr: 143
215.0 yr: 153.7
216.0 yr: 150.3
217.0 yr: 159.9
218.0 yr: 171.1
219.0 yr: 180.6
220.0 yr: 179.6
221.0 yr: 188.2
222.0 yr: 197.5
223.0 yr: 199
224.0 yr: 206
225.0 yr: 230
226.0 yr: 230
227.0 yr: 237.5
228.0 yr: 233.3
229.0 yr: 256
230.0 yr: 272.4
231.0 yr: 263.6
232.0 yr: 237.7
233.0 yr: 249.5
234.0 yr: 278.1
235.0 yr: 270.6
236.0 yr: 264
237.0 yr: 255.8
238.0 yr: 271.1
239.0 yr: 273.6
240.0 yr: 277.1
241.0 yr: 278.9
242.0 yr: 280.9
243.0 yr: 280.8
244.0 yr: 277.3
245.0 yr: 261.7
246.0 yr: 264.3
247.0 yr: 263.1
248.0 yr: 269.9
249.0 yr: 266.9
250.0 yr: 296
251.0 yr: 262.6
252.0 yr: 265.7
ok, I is 150.3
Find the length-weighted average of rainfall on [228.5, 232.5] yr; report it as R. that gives 257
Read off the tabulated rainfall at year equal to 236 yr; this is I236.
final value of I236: 264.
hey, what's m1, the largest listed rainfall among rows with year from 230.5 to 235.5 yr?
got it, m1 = 278.1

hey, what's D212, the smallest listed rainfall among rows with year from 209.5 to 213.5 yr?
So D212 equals 134.2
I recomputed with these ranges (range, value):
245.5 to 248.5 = 263.1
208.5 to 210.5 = 142.2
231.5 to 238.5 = 237.7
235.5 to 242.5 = 255.8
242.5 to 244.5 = 277.3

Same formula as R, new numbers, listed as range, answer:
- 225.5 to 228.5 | 234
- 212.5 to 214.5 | 147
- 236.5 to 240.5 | 269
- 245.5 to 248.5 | 266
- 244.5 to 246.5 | 263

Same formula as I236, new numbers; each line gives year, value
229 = 256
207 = 155.7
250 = 296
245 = 261.7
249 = 266.9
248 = 269.9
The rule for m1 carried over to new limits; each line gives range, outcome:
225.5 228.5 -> 237.5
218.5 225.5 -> 230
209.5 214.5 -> 150.4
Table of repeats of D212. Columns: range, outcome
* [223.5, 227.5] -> 206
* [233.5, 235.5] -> 270.6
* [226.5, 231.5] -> 233.3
